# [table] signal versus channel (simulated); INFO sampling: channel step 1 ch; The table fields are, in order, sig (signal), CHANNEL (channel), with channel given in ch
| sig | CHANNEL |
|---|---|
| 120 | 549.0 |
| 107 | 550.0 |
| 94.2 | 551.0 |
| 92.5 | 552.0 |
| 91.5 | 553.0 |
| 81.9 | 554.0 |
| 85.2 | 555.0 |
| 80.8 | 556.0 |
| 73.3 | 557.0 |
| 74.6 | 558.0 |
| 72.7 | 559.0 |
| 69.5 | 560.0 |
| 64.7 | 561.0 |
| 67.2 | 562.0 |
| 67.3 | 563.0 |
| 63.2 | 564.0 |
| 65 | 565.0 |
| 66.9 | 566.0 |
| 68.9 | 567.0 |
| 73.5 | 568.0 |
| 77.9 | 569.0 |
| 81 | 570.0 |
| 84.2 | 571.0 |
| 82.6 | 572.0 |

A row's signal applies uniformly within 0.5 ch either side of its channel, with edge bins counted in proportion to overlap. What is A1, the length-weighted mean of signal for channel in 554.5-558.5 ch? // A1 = 78.5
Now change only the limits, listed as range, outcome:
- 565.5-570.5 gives 73.6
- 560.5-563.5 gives 66.4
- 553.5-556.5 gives 82.6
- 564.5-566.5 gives 66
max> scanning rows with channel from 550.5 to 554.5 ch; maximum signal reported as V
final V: 94.2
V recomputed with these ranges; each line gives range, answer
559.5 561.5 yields 69.5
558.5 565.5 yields 72.7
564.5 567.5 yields 68.9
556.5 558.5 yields 74.6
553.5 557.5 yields 85.2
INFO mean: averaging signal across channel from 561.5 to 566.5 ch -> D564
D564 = 65.9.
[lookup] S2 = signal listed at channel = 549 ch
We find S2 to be 120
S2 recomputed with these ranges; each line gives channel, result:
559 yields 72.7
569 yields 77.9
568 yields 73.5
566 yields 66.9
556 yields 80.8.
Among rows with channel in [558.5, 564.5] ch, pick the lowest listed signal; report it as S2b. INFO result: 63.2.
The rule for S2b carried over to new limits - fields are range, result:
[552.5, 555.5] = 81.9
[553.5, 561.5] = 64.7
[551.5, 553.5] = 91.5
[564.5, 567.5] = 65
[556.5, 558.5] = 73.3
